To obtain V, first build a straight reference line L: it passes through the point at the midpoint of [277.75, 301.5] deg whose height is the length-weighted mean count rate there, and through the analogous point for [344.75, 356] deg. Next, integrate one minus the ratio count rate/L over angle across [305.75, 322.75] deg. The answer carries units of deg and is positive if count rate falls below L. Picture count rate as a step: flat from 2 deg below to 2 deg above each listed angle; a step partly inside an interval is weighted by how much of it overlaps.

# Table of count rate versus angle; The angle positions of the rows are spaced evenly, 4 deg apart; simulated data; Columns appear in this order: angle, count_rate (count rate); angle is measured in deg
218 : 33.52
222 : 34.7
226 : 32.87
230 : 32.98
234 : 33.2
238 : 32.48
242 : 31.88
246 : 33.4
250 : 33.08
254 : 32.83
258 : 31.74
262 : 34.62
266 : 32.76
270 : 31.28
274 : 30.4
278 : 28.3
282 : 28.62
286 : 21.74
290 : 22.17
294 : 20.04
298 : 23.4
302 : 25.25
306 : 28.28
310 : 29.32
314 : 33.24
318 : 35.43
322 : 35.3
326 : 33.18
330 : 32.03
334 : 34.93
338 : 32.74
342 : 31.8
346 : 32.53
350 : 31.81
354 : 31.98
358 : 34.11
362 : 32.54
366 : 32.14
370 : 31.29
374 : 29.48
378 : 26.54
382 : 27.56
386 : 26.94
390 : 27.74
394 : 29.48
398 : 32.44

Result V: -3.3 deg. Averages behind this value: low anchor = 23.8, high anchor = 32.1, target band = 32.5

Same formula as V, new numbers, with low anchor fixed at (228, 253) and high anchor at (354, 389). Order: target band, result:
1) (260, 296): 4.8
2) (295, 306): 2.4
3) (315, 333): -1.7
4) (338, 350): -0.6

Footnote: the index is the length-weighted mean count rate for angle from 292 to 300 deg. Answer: 21.7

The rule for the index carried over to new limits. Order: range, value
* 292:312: 25.3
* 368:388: 28.4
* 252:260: 32.3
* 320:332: 33.5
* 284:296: 21.3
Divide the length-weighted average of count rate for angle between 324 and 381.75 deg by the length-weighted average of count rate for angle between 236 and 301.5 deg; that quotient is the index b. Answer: 1.09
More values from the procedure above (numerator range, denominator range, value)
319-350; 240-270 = 1.01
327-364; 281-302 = 1.42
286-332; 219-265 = 0.86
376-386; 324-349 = 0.82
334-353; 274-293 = 1.28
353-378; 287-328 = 1.11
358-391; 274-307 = 1.19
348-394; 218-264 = 0.91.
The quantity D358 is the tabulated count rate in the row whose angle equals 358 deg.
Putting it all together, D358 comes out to 34.11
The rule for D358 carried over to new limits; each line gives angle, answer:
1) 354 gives 31.98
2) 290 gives 22.17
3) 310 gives 29.32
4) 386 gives 26.94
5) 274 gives 30.4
